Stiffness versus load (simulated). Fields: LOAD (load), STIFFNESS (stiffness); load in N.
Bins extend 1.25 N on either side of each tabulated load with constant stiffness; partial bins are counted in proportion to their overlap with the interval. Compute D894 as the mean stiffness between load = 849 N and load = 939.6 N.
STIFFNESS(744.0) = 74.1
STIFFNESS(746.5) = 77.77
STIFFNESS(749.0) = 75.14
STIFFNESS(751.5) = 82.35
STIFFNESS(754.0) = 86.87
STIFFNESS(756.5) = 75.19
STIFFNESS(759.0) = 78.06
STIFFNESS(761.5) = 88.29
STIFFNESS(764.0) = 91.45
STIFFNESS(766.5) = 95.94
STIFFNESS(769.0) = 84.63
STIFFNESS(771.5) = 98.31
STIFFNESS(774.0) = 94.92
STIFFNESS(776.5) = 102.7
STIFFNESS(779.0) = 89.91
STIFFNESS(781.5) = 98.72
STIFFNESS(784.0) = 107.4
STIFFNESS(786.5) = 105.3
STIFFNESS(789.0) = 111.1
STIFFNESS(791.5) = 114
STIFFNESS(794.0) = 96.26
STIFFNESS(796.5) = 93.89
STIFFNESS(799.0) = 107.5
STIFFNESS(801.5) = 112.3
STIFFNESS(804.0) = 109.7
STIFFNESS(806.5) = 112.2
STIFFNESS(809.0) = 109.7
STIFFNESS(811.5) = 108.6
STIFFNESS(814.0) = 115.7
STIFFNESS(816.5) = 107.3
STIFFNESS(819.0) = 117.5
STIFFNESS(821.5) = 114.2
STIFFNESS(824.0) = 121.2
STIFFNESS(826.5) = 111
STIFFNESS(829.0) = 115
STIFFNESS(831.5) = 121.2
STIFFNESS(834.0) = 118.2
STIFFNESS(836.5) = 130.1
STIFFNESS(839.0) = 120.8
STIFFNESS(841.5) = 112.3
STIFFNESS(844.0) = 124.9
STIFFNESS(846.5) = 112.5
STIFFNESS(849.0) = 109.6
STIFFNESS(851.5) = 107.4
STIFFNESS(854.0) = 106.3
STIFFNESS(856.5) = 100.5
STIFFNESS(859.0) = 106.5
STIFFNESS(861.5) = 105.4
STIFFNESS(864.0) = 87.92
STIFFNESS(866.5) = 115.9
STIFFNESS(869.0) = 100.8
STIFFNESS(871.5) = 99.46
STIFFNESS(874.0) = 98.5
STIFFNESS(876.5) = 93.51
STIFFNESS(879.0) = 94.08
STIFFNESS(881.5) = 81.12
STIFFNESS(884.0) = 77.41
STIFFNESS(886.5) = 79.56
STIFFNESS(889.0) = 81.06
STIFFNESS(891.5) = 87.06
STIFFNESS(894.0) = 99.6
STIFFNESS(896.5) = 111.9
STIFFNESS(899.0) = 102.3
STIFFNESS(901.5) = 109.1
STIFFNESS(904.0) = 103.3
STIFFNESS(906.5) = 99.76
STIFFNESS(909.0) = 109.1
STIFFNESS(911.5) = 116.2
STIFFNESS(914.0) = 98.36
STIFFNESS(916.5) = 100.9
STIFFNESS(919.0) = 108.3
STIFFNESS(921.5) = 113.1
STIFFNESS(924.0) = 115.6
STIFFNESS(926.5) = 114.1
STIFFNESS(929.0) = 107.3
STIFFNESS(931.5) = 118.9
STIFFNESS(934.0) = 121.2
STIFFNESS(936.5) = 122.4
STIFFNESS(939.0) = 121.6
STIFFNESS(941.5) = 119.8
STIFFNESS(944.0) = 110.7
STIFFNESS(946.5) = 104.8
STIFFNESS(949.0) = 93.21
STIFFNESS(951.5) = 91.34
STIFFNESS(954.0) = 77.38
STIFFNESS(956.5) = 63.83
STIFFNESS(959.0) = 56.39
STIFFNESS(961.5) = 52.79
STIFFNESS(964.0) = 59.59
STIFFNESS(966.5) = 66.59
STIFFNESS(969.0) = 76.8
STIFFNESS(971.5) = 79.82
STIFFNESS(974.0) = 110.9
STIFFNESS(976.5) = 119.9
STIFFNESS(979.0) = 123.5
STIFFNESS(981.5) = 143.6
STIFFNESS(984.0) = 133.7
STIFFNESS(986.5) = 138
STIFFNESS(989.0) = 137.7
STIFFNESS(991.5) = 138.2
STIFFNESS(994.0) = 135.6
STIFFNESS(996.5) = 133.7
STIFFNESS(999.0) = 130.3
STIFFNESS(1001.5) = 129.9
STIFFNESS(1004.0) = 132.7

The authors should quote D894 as 103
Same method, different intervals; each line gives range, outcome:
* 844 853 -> 112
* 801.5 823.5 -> 112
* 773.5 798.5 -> 102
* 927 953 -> 111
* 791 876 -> 110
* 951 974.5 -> 71.8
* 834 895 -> 102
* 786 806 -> 107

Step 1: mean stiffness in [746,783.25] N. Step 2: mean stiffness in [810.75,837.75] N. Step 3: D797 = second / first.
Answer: 1.32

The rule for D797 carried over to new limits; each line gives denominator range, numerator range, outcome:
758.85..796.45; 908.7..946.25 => 1.16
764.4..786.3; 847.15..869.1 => 1.08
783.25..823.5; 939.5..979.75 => 0.81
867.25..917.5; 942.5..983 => 0.92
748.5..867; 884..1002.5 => 1.01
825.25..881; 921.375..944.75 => 1.08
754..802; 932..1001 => 1.10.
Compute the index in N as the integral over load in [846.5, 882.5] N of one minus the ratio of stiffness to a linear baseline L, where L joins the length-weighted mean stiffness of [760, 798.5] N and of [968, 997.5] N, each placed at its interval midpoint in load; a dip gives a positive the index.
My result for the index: 2.5 N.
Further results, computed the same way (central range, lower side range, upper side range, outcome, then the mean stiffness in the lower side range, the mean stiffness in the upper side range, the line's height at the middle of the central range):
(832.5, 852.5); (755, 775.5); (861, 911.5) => -4.92 N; 88.5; 97.2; 94.1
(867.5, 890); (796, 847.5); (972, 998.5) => 5.61 N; 114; 130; 120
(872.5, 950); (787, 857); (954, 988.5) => -1.76 N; 112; 94.6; 102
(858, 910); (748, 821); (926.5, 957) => 3.10 N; 99.2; 106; 103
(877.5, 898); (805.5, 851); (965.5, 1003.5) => 4.93 N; 116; 120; 117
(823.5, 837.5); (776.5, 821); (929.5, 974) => -2.10 N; 107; 91.3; 104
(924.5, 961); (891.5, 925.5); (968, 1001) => 4.05 N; 106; 124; 114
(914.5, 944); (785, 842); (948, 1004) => -1.99 N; 112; 105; 107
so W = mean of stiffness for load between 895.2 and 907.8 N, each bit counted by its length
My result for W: 105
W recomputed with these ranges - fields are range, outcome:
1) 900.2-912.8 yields 107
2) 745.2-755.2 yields 80.5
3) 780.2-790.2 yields 106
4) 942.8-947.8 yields 108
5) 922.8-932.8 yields 114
